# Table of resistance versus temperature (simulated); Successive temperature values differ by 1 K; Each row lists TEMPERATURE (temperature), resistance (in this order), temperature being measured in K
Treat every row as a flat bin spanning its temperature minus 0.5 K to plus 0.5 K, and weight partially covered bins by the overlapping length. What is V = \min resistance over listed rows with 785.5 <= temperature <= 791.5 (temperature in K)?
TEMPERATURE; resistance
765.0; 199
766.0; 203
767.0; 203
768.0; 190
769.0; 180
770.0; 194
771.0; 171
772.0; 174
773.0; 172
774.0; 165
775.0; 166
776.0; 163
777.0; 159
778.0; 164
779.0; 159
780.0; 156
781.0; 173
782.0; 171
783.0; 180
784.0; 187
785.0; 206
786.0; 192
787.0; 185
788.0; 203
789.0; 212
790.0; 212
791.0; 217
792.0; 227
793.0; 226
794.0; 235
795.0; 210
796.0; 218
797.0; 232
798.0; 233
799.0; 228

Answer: 185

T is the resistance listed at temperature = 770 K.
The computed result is 194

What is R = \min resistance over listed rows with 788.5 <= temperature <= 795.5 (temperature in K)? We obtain 210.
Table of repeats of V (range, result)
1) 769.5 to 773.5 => 171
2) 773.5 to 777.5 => 159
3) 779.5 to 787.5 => 156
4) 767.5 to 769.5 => 180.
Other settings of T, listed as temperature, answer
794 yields 235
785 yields 206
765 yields 199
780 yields 156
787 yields 185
